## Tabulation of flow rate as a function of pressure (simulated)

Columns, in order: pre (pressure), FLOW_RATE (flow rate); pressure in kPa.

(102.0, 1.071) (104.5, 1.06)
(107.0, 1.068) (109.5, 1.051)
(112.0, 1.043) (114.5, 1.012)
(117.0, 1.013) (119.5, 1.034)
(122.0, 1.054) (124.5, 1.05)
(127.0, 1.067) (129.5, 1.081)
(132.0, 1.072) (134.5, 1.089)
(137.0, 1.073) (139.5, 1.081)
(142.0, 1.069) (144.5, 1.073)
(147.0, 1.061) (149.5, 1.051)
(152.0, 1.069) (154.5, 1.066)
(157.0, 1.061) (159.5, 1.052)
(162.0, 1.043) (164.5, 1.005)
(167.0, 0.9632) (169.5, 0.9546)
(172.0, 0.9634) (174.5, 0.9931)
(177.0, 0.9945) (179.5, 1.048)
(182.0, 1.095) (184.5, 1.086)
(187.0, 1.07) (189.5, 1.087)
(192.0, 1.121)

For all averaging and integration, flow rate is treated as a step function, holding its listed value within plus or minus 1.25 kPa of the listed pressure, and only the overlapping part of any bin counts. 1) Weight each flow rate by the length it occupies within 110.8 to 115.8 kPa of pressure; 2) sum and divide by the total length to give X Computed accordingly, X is 1.03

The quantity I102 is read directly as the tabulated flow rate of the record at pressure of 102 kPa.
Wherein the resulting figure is 1.071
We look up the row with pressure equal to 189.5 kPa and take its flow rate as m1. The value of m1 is 1.087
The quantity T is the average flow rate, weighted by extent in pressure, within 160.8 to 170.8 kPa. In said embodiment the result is 0.991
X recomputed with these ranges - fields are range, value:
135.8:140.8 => 1.08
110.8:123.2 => 1.03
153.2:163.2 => 1.06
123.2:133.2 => 1.07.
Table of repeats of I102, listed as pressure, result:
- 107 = 1.068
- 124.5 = 1.05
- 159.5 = 1.052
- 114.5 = 1.012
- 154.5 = 1.066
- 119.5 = 1.034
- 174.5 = 0.9931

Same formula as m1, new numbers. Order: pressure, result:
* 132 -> 1.072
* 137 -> 1.073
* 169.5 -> 0.9546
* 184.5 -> 1.086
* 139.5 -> 1.081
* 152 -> 1.069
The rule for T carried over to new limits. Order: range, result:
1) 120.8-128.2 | 1.06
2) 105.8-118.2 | 1.04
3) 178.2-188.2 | 1.07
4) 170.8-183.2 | 1.02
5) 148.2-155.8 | 1.06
